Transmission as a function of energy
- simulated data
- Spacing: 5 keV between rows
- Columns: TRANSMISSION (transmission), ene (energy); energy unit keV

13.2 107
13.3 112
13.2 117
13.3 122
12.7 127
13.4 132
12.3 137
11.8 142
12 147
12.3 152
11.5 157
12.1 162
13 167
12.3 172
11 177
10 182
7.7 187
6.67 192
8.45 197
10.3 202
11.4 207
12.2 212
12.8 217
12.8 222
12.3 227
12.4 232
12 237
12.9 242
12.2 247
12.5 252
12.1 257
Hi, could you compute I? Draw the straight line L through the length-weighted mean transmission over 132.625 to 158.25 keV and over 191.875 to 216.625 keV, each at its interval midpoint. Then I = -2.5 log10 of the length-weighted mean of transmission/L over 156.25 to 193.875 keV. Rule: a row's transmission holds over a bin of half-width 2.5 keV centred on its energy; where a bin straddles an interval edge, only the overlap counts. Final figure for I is 0.07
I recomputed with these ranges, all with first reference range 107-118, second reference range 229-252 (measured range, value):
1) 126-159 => 0.066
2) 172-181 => 0.147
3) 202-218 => 0.072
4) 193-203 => 0.392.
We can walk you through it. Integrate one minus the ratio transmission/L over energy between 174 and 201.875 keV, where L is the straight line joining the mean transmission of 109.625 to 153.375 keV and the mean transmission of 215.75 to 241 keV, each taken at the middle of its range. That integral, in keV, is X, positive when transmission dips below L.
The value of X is 8.01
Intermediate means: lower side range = 12.7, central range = 8.96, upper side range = 12.5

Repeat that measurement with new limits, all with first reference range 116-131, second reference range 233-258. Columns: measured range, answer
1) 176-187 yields 2.54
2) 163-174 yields 0.20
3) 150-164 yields 1.02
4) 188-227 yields 5.96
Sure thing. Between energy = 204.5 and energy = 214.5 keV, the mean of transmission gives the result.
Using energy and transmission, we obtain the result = 11.8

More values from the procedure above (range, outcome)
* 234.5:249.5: 12.4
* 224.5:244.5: 12.4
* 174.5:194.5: 8.84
